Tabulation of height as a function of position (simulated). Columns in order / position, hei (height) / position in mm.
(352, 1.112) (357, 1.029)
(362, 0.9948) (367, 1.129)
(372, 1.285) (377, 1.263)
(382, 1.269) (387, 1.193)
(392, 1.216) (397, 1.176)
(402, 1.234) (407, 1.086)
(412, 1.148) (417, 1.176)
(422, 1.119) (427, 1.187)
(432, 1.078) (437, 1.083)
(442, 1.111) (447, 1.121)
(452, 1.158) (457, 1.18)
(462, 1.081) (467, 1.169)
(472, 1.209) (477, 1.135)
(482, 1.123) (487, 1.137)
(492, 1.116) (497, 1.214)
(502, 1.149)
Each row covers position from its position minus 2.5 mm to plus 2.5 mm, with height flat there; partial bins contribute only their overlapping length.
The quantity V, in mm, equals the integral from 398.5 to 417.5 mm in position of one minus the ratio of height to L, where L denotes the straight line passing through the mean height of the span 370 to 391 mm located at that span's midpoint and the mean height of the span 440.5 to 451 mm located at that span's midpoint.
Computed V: 0.6 mm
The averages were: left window 1.25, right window 1.12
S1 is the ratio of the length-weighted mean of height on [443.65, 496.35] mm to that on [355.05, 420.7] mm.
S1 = 0.98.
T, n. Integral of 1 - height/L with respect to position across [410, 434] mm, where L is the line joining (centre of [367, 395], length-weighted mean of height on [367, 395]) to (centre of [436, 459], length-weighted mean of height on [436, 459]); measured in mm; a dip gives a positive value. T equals 0.6 mm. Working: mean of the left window 1.23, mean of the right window 1.13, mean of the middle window 1.14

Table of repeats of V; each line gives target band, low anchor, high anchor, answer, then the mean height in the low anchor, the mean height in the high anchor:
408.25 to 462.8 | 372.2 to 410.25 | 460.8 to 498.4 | 2.2 mm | 1.21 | 1.15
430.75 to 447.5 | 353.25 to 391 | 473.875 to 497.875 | 0.8 mm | 1.17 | 1.14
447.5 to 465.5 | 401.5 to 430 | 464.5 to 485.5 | 0.3 mm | 1.15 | 1.16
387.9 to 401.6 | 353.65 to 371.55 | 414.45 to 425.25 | -1.0 mm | 1.08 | 1.15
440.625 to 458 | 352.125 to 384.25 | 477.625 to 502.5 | 0.1 mm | 1.16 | 1.15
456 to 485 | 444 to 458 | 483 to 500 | 0.1 mm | 1.15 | 1.15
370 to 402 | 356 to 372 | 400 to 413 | -3.1 mm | 1.09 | 1.15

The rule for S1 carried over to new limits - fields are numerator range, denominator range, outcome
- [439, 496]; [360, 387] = 0.96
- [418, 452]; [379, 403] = 0.92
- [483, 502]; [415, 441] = 1.02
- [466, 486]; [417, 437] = 1.03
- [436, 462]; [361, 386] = 0.94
